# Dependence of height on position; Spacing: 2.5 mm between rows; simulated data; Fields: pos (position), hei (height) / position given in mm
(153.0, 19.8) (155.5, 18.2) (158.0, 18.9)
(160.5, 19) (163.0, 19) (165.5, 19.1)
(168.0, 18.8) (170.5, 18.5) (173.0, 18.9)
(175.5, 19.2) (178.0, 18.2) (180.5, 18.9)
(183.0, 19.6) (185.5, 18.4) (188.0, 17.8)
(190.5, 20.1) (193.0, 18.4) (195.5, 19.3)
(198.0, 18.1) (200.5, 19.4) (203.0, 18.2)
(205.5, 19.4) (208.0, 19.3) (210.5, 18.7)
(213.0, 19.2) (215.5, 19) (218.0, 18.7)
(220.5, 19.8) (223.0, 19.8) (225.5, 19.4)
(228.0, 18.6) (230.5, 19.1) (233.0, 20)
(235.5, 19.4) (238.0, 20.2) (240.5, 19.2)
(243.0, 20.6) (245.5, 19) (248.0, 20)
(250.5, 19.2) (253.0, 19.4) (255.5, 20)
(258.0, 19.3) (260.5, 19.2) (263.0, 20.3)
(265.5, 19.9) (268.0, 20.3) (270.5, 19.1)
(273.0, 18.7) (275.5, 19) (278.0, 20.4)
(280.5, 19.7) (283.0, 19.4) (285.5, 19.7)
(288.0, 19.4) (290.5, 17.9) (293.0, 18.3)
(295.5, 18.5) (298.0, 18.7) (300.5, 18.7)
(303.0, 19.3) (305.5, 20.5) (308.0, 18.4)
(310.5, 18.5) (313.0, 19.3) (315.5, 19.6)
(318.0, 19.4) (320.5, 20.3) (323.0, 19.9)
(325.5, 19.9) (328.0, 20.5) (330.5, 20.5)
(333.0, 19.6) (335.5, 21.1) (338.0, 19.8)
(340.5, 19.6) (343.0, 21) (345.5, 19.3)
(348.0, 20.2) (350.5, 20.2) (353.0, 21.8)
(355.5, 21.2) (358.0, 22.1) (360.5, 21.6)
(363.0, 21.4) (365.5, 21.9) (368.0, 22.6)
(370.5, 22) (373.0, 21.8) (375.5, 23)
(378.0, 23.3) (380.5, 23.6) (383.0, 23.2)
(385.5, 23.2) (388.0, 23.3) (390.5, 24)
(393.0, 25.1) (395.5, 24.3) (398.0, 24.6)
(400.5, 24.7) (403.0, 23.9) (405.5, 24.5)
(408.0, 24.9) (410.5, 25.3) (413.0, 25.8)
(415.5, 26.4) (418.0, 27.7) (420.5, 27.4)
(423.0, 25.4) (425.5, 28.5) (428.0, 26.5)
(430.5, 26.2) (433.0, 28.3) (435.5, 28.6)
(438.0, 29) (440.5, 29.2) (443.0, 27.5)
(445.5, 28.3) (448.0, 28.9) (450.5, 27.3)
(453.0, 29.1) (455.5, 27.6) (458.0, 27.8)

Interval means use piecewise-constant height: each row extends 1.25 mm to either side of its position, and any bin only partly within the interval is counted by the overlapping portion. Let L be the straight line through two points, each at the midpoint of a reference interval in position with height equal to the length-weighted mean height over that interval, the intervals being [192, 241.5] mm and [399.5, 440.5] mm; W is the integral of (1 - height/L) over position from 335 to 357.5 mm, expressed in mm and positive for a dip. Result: 3.2 mm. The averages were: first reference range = 19.2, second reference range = 26.5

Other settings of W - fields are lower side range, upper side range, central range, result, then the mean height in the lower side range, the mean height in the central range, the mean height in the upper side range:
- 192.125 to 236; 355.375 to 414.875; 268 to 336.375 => 6.1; 19.1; 19.4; 23.5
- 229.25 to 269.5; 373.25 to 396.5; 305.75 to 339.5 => 3.1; 19.7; 19.8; 23.6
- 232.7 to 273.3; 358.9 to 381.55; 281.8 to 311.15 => 2.4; 19.6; 18.9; 22.3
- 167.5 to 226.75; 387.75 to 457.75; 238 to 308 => 6.8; 19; 19.4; 26.6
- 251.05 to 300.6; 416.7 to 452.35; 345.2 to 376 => 3.0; 19.3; 21.5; 27.8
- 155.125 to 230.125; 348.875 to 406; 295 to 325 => 3.0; 18.9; 19.3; 22.9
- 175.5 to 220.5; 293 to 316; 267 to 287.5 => -0.6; 18.9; 19.5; 19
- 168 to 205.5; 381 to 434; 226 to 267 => 2.0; 18.8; 19.6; 25.4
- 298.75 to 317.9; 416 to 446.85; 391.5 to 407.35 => 0.6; 19.2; 24.5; 27.7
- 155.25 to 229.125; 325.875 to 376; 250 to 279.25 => 0.5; 18.9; 19.6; 21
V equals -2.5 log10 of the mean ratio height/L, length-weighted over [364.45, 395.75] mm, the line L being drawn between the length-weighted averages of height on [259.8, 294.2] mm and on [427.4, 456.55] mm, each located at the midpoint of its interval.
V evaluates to 0.08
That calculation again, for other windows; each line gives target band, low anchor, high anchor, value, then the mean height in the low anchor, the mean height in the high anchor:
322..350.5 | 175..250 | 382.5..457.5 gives 0.165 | 19.2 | 26.3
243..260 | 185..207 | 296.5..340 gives -0.021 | 18.8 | 19.6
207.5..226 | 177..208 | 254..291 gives -0.010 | 18.8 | 19.5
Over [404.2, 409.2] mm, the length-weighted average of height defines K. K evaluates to 24.7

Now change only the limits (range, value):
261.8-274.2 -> 19.7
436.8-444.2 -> 28.6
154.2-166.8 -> 18.8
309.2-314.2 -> 18.9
